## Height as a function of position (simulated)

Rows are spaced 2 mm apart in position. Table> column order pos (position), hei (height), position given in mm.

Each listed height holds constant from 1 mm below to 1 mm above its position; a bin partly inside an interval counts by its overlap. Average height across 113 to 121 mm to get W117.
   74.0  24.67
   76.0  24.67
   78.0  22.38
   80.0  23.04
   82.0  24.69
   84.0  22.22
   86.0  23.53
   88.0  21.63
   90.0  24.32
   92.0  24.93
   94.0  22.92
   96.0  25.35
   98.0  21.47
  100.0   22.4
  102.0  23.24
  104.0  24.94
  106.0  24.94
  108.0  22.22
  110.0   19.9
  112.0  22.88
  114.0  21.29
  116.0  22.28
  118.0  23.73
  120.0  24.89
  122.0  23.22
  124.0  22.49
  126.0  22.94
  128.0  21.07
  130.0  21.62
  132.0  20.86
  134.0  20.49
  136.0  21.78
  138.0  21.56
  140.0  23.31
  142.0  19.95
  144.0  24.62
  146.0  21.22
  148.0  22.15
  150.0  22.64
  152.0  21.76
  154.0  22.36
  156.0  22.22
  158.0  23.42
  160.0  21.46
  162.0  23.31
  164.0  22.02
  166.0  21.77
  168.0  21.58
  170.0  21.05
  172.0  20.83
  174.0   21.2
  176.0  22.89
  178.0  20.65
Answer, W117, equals 23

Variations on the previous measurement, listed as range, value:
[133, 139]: 21.3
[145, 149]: 21.7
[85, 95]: 23.5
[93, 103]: 23.1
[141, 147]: 21.9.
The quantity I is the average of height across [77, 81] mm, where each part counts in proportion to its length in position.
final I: 22.7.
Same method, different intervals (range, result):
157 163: 22.7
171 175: 21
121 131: 22.3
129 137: 21.2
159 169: 22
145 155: 22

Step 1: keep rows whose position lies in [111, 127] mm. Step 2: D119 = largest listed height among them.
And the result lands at 24.89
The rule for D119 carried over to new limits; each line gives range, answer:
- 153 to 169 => 23.42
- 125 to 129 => 22.94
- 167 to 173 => 21.58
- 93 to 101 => 25.35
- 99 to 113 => 24.94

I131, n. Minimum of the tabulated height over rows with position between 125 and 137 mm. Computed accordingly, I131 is 20.49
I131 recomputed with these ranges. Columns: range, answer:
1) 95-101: 21.47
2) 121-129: 21.07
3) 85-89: 21.63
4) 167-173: 20.83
